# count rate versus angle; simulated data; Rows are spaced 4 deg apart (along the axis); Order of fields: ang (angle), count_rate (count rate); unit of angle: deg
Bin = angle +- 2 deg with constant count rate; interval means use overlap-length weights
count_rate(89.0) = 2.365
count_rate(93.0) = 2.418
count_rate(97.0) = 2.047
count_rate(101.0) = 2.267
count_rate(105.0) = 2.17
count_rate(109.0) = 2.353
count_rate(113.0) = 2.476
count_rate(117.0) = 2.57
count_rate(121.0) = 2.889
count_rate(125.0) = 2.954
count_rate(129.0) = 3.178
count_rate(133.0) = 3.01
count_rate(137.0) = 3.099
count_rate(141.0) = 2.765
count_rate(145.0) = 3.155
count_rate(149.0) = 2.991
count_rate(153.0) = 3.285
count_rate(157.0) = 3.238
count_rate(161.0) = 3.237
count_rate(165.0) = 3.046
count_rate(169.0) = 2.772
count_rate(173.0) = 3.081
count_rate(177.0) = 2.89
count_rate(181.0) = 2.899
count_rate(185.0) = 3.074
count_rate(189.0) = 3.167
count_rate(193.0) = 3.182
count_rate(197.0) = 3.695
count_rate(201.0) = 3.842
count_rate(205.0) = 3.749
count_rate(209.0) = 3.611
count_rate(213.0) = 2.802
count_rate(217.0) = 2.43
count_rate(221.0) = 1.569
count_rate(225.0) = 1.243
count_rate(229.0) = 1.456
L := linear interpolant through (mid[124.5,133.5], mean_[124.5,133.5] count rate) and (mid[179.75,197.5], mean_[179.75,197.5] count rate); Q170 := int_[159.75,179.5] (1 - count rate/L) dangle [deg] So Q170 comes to 0.9 deg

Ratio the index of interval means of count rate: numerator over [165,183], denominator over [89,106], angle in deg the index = 1.30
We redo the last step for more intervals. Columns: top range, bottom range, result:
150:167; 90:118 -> 1.37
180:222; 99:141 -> 1.16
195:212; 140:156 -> 1.19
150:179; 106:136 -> 1.11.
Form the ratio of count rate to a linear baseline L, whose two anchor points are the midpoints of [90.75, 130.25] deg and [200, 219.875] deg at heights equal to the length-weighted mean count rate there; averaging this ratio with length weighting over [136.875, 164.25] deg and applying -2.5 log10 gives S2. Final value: -0.12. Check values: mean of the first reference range 2.52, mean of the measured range 3.11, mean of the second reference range 3.18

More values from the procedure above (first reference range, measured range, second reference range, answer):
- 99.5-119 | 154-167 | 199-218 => -0.11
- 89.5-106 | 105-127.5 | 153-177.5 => -0.06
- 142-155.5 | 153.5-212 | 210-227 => -0.25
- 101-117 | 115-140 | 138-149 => -0.10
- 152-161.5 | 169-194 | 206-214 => 0.09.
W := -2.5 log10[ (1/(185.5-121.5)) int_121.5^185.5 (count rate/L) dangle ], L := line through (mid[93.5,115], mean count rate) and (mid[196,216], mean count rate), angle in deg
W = -0.07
